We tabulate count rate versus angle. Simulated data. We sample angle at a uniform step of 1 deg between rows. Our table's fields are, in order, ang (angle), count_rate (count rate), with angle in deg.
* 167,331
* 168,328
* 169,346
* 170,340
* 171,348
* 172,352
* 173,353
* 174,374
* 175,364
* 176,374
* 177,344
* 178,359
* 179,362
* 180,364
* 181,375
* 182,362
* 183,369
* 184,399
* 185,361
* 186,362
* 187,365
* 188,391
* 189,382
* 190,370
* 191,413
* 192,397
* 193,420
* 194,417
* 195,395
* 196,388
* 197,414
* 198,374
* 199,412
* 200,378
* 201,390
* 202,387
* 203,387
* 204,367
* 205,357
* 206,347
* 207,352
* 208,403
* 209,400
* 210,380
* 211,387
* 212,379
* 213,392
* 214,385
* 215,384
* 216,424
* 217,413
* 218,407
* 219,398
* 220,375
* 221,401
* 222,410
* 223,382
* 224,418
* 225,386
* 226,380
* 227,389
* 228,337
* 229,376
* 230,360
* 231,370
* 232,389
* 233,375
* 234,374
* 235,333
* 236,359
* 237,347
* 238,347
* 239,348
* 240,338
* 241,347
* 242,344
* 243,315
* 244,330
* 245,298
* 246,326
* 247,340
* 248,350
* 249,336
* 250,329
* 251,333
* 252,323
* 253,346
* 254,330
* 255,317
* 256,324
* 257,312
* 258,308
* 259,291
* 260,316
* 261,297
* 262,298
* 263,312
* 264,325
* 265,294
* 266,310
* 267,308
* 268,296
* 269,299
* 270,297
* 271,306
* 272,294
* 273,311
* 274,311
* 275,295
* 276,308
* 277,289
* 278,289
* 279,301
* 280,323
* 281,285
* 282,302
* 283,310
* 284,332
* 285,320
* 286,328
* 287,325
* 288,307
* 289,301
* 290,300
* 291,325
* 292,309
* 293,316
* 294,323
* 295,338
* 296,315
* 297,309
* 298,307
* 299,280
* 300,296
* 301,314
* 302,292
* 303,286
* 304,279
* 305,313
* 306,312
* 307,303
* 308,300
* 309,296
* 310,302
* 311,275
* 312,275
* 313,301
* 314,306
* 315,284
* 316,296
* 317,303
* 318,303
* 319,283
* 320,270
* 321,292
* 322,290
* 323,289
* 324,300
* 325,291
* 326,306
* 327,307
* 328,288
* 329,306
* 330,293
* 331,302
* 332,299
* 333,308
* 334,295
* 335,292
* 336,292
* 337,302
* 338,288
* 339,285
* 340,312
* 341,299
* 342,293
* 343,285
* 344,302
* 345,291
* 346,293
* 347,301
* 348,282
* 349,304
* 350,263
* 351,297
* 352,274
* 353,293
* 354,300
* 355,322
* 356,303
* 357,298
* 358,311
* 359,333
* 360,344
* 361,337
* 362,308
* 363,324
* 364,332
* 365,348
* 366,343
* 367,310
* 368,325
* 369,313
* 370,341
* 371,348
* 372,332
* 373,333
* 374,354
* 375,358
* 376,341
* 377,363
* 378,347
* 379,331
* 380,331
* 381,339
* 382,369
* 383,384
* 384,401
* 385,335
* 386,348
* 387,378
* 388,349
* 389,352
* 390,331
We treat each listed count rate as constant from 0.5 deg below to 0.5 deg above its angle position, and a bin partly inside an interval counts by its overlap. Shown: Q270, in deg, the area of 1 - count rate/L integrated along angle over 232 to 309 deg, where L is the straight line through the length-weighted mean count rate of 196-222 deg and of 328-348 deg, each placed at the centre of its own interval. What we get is 6.2 deg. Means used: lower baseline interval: 388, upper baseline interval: 296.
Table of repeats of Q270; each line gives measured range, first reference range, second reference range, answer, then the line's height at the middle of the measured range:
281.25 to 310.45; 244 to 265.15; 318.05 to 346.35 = -0.1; 307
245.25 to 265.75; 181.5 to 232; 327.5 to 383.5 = 2.4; 363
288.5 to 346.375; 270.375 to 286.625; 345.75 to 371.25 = 2.1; 310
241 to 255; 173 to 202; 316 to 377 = 0.9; 353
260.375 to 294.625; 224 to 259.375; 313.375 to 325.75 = 1.4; 321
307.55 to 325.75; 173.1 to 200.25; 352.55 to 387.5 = 3.0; 349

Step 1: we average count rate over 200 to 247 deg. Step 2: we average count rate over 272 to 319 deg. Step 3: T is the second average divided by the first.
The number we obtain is 0.82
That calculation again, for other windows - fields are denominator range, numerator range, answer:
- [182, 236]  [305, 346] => 0.77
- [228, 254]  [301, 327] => 0.85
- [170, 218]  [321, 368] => 0.80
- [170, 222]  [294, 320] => 0.78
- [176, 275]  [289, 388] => 0.87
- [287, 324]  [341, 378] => 1.06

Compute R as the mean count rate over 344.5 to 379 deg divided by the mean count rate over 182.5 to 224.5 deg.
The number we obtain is 0.82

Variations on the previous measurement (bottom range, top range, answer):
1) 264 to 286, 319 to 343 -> 0.97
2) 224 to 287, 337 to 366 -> 0.93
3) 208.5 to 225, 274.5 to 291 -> 0.78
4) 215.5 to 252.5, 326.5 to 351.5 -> 0.81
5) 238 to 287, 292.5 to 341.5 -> 0.94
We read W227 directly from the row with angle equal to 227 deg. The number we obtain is 389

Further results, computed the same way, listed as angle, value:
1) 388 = 349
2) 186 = 362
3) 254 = 330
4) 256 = 324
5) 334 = 295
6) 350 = 263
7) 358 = 311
